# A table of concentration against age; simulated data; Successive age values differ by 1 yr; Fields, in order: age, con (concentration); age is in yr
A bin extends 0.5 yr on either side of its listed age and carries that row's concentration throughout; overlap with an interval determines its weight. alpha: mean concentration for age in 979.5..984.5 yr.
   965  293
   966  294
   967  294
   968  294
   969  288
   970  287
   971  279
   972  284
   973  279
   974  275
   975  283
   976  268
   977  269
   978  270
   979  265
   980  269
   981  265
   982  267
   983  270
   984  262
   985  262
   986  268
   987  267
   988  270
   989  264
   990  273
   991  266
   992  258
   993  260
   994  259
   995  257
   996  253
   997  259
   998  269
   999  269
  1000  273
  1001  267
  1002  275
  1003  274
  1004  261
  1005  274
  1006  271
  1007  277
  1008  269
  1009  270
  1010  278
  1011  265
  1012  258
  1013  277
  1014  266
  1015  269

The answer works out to 267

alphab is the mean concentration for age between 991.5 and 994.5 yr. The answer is 259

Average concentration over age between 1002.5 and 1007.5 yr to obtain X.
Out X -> 271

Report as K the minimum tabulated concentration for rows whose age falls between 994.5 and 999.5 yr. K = 253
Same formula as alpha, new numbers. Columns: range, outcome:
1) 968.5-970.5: 288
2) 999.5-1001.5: 270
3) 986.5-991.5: 268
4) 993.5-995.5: 258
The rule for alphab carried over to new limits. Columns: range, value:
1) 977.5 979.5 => 268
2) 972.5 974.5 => 277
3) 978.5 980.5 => 267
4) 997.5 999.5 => 269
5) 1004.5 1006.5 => 272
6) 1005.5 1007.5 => 274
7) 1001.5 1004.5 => 270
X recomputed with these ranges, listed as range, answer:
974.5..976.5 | 276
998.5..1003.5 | 272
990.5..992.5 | 262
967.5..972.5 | 286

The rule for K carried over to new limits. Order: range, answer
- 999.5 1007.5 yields 261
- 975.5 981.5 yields 265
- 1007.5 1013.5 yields 258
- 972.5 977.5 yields 268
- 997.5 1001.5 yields 267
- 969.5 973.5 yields 279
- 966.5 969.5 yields 288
